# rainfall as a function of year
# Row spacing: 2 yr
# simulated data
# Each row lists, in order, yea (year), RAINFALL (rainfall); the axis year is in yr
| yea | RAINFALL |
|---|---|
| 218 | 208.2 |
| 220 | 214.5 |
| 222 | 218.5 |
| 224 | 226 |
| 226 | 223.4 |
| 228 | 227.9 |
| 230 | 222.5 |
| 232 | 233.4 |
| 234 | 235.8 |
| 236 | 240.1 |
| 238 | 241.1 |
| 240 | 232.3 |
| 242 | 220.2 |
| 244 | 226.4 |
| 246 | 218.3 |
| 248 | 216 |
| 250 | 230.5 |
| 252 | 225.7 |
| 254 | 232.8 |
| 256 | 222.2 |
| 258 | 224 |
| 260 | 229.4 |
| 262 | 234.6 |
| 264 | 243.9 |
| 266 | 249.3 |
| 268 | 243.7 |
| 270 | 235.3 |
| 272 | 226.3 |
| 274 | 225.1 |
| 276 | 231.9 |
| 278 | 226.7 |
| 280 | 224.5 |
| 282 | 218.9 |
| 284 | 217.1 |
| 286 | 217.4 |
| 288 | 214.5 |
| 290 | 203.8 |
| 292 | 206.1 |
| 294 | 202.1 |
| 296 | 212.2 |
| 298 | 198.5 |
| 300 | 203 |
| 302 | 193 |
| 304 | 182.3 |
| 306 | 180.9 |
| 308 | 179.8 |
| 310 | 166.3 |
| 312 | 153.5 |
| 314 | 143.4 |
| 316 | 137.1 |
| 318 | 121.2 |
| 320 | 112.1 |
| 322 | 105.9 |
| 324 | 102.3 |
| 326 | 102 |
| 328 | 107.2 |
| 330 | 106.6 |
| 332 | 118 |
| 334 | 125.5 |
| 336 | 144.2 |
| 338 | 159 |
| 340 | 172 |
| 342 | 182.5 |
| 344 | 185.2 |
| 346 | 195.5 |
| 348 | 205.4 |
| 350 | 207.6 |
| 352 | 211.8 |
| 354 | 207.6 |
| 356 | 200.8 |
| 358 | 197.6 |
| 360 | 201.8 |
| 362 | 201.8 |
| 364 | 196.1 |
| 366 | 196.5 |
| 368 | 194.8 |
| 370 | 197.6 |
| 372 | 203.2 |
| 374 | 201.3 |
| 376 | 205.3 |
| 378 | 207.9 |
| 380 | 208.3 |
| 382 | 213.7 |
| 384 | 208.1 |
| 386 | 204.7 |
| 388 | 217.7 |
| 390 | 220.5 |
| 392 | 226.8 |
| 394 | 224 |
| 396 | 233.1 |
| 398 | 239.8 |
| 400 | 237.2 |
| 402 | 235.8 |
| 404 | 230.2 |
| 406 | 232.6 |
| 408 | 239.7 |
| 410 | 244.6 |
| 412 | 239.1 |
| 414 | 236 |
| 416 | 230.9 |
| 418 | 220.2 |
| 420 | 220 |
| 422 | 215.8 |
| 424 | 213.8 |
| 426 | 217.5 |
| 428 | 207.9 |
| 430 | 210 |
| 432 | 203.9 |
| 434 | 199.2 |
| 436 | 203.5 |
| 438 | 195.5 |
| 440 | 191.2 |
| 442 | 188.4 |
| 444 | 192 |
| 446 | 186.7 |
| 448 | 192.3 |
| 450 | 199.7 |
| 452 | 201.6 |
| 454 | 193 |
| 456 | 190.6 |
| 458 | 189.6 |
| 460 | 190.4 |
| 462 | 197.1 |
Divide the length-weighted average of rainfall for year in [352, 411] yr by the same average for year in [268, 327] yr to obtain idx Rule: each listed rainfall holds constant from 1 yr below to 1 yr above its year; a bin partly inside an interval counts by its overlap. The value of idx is 1.2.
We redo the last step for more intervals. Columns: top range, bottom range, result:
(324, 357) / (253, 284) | 0.70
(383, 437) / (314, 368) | 1.38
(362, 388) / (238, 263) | 0.90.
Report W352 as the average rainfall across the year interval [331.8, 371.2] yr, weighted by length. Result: 187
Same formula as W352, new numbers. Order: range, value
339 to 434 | 213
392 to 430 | 228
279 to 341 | 165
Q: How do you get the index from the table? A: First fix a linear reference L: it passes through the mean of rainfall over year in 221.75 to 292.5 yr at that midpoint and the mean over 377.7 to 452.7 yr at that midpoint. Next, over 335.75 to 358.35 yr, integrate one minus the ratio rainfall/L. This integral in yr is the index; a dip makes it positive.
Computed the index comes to 3.1 yr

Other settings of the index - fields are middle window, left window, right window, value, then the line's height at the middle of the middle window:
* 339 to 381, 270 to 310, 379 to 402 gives 3.61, 218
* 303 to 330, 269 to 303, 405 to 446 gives 9.81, 215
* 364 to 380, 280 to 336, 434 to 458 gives -2.04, 178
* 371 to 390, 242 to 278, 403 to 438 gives 1.24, 223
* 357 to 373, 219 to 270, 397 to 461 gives 1.43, 218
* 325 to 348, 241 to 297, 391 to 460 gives 7.52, 220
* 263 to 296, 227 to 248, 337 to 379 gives -0.88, 218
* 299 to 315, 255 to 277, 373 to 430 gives 3.81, 230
